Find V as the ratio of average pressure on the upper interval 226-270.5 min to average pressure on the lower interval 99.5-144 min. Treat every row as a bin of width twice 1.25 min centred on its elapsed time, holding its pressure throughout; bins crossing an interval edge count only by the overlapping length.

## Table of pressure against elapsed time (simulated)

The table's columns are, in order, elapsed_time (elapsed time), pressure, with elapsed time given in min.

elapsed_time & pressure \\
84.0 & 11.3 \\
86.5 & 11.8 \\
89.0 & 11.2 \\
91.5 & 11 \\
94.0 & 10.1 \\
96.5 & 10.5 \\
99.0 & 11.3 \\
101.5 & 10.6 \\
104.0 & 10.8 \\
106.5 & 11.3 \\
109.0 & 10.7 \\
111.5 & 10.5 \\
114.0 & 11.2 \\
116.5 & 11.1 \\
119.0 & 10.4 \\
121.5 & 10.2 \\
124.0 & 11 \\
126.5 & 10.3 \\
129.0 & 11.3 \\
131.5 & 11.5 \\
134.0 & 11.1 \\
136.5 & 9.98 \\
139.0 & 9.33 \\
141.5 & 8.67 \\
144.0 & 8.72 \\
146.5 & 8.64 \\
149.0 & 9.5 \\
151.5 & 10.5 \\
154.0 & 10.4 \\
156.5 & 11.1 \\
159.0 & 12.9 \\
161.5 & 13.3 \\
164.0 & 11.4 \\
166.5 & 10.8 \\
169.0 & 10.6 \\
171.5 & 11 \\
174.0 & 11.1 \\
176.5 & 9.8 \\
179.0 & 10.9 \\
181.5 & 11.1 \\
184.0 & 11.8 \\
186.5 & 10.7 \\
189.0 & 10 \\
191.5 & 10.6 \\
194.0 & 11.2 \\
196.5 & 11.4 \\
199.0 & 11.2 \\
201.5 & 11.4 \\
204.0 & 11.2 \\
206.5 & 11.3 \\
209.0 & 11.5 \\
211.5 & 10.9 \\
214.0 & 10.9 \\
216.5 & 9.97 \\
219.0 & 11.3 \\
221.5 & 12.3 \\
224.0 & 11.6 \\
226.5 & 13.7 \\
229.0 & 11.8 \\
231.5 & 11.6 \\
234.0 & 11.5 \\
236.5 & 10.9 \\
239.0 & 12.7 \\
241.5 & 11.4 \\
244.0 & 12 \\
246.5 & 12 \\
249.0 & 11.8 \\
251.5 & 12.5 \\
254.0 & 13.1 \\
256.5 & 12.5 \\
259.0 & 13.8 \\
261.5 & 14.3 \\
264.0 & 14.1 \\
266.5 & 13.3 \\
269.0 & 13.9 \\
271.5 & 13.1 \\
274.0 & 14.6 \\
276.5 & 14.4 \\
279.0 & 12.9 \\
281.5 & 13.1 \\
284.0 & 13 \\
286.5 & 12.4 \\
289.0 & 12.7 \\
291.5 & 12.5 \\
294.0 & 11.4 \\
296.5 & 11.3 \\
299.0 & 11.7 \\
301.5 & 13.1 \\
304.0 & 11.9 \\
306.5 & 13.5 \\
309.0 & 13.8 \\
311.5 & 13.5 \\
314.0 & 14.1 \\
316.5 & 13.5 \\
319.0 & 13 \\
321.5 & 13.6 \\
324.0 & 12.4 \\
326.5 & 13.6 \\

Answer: 1.2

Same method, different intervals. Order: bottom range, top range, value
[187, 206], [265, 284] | 1.23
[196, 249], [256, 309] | 1.13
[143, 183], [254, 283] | 1.27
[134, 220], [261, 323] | 1.22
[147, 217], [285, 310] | 1.13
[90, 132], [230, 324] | 1.19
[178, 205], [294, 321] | 1.17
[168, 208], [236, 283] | 1.19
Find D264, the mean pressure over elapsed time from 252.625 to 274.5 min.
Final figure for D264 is 13.6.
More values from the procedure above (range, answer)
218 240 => 11.9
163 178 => 10.8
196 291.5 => 12.3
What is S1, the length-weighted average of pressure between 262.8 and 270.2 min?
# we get 13.8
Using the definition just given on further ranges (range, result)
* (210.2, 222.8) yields 11.1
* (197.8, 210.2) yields 11.3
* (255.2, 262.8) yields 13.5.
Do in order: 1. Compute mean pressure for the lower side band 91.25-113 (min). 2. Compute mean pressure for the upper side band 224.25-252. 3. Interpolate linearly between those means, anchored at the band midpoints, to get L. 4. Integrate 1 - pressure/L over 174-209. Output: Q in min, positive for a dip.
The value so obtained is 1.7 min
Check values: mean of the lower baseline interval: 10.7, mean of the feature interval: 11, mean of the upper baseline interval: 12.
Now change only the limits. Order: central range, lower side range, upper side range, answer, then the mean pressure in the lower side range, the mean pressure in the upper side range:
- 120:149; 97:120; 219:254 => 2.7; 10.9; 12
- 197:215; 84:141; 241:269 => 1.4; 10.8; 12.9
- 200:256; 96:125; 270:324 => 2.2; 10.8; 13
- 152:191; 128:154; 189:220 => -2.4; 9.93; 11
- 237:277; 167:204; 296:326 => -3.0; 10.9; 13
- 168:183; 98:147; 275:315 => 0.6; 10.5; 12.8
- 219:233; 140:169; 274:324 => -0.5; 10.5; 12.9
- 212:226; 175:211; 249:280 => 0.7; 11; 13.5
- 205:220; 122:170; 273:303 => 0.8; 10.6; 12.7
